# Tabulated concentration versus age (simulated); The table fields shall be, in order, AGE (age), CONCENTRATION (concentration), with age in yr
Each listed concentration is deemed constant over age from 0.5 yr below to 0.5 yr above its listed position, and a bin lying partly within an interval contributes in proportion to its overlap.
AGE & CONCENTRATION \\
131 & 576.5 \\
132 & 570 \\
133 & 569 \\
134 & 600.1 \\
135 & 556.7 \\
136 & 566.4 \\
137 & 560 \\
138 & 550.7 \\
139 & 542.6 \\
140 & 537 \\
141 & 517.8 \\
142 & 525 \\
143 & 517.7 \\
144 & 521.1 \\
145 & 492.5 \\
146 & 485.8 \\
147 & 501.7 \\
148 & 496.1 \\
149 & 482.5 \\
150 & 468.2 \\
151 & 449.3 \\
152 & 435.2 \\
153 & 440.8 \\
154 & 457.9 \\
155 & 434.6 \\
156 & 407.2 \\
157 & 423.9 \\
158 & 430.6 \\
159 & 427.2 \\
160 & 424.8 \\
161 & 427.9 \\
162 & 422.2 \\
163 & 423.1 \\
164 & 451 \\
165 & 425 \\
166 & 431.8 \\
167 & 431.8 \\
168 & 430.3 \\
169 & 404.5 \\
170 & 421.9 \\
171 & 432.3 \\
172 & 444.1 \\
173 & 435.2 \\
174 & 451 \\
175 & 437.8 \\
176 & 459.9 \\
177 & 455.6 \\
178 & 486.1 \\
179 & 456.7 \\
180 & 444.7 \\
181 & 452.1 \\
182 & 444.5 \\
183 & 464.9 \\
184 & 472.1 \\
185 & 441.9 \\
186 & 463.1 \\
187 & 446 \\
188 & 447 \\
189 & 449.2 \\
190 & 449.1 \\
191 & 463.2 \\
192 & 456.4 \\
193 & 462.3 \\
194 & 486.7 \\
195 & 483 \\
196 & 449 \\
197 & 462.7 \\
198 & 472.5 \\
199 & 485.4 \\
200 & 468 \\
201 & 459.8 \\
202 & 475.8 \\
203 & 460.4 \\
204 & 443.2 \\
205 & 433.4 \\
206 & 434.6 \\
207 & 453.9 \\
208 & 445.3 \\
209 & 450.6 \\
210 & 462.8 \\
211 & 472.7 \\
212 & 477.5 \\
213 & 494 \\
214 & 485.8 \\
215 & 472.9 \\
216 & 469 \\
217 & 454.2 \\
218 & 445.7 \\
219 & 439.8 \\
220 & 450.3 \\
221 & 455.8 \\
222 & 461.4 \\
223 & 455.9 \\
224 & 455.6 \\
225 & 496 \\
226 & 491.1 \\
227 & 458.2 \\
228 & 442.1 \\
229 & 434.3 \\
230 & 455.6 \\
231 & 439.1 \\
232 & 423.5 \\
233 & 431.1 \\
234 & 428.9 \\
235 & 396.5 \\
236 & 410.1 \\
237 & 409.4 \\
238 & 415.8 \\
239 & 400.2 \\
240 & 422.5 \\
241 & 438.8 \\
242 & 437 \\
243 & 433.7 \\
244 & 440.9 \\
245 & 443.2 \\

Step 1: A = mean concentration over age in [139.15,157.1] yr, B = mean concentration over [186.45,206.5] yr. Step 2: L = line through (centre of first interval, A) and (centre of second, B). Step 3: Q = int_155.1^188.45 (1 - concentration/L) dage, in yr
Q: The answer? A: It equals 2.1 yr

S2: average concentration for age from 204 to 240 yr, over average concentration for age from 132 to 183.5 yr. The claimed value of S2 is 1.0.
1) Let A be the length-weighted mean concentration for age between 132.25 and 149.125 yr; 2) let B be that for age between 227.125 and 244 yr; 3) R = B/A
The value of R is 0.80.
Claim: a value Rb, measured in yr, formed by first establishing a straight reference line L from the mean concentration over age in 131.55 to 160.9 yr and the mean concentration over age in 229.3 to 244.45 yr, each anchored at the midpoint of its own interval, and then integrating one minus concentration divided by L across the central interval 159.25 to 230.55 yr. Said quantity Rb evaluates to 0.5 yr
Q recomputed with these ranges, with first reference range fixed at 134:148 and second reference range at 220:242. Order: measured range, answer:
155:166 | 1.8 yr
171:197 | 1.6 yr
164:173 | 1.3 yr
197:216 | 0.0 yr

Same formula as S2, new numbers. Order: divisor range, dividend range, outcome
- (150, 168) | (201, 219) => 1.06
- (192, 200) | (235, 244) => 0.89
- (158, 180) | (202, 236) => 1.04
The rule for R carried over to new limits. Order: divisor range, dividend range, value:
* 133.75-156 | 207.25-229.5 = 0.92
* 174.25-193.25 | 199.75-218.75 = 1.01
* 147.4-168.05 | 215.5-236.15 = 1.02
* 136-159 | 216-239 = 0.91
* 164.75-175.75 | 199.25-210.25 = 1.05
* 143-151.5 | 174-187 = 0.93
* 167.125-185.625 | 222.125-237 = 0.99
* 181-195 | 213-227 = 1.01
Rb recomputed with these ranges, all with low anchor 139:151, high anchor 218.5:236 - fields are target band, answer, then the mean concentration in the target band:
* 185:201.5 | 0.28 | 462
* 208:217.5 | -0.27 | 470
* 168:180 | 0.99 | 444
